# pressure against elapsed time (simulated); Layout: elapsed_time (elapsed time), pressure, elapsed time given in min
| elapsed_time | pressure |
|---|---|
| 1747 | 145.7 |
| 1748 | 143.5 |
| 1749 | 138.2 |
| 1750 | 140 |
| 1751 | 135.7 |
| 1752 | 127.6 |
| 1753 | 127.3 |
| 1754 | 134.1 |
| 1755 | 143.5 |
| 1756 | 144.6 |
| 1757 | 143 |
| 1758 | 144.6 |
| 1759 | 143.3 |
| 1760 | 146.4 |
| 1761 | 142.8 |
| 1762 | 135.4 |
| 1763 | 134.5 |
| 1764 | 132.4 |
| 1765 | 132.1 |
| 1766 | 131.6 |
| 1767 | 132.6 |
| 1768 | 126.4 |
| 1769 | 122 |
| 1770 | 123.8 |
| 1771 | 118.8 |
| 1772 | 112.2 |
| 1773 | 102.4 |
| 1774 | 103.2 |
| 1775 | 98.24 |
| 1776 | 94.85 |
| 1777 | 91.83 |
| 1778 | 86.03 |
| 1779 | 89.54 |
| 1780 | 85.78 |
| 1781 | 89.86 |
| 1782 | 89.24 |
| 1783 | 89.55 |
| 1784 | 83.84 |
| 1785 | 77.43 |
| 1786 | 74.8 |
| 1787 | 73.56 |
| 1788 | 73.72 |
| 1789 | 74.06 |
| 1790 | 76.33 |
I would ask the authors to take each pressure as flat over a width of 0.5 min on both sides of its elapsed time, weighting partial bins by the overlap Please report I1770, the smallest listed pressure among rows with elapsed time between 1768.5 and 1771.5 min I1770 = 118.8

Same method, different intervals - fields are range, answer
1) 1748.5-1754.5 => 127.3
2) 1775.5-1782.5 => 85.78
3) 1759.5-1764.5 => 132.4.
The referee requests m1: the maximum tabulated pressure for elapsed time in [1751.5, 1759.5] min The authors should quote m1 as 144.6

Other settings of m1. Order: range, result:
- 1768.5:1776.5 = 123.8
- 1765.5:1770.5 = 132.6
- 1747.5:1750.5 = 143.5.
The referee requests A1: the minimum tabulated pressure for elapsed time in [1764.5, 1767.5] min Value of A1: 131.6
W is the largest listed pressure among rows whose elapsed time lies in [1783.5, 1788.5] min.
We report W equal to 83.84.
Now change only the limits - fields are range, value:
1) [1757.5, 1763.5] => 146.4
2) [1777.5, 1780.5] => 89.54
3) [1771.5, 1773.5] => 112.2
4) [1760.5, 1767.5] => 142.8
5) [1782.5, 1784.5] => 89.55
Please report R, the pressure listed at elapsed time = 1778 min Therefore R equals 86.03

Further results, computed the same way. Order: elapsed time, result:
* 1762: 135.4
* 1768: 126.4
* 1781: 89.86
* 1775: 98.24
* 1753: 127.3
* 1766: 131.6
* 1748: 143.5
